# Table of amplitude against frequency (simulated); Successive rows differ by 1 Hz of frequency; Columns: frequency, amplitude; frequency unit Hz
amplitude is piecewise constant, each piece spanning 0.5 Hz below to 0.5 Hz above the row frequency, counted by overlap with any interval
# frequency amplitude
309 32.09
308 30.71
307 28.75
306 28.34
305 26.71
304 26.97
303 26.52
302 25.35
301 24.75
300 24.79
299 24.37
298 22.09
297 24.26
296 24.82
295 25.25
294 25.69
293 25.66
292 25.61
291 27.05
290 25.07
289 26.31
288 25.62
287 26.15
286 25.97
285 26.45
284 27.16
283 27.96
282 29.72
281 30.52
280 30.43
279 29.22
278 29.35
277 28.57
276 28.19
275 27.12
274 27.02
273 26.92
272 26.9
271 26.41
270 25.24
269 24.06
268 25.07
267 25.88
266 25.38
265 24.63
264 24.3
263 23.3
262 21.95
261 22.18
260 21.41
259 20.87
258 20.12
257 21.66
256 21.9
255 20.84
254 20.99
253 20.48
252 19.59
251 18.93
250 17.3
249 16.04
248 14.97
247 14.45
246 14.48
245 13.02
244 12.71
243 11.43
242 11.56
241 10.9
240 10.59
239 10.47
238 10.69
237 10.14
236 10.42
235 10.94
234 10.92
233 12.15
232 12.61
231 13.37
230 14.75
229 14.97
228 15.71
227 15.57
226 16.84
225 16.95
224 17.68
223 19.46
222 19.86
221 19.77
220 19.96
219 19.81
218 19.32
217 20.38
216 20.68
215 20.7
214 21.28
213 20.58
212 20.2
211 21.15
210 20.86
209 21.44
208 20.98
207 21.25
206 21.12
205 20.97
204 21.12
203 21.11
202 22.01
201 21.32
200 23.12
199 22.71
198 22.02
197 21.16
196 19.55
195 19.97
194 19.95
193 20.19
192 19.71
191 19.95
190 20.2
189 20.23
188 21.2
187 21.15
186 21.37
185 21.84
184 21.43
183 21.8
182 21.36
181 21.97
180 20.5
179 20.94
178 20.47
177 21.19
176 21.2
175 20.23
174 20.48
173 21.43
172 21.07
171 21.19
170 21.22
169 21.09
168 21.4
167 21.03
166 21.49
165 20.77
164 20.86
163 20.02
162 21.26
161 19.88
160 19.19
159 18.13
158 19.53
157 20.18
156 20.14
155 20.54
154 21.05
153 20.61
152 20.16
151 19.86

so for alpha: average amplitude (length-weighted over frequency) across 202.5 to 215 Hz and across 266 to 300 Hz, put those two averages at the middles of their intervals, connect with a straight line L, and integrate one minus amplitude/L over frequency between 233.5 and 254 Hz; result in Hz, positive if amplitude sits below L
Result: 8.7 Hz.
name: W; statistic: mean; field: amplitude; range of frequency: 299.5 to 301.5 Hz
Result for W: 24.8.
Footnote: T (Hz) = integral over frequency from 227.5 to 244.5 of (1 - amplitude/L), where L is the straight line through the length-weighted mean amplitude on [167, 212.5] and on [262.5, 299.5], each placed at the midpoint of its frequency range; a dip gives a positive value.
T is 8.4 Hz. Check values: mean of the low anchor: 21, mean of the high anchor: 26.3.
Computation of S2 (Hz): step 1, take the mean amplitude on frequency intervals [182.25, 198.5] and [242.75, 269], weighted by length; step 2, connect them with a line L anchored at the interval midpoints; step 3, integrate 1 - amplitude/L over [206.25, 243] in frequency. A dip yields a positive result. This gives 7.0 Hz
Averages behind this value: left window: 20.7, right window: 19.9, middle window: 16.5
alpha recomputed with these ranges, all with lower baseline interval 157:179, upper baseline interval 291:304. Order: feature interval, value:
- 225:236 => 4.34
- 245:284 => 0.93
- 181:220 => 1.45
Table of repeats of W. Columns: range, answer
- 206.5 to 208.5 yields 21.1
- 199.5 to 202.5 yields 22.2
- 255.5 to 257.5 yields 21.8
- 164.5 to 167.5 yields 21.1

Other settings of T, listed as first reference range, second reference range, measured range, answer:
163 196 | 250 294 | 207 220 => 1.03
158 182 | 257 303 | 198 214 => 0.70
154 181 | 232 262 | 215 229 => -1.08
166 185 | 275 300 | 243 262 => 5.06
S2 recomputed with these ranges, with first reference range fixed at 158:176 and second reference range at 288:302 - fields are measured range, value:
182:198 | 0.53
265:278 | -1.16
